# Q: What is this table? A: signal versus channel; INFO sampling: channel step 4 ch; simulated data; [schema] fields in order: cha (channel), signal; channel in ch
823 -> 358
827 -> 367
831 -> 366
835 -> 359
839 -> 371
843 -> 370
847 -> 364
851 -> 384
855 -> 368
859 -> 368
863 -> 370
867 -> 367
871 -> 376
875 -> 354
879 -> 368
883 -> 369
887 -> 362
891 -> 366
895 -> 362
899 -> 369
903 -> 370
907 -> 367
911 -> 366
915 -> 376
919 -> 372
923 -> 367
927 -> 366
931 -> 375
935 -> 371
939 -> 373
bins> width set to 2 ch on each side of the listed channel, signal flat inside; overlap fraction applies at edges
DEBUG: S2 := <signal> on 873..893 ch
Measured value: 364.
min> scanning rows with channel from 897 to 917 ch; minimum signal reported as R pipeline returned 366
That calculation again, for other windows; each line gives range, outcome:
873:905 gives 354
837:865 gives 364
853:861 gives 368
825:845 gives 359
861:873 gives 367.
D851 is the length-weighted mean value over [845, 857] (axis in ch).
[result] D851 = 372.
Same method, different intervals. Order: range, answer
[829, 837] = 362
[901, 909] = 368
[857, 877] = 367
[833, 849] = 366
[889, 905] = 367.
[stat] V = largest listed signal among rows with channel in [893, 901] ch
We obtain 369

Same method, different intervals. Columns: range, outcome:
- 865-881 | 376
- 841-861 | 384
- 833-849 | 371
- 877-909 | 370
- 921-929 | 367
